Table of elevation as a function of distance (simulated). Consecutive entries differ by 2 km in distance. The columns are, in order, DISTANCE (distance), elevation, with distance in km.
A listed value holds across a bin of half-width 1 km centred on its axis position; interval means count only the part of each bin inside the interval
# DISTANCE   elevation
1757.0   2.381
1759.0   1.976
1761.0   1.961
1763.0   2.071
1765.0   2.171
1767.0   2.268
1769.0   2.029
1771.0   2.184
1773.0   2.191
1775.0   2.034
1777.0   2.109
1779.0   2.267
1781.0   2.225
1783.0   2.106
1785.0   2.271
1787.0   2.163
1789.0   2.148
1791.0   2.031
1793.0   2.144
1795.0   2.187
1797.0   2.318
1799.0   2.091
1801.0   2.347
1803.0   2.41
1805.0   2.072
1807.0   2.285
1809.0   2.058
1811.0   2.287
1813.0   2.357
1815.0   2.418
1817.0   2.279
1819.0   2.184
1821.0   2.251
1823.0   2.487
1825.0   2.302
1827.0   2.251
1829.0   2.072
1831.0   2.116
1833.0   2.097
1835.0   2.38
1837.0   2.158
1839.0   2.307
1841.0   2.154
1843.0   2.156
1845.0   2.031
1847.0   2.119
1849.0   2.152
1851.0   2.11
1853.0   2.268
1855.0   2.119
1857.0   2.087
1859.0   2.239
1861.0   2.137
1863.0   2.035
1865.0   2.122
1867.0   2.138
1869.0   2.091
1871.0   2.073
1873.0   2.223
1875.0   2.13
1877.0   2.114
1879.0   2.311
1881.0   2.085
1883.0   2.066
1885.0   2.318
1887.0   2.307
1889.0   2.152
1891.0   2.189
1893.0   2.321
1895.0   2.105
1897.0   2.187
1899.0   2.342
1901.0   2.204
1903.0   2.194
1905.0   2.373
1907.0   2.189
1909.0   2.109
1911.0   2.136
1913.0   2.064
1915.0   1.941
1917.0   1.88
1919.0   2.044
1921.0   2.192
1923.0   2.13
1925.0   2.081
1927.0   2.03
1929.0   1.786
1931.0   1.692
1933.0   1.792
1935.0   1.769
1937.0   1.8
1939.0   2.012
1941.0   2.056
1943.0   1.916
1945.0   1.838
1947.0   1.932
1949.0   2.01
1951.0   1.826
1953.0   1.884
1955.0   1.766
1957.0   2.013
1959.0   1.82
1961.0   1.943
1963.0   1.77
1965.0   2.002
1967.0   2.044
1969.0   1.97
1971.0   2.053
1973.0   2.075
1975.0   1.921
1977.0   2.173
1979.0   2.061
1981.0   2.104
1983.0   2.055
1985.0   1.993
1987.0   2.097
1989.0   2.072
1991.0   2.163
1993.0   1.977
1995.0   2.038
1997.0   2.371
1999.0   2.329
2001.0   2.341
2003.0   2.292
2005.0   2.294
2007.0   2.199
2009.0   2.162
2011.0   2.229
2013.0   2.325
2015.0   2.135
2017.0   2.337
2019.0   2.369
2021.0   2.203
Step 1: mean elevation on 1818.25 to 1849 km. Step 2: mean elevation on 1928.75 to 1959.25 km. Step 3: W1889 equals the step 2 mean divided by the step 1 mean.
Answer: 0.9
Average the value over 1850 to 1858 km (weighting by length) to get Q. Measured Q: 2.15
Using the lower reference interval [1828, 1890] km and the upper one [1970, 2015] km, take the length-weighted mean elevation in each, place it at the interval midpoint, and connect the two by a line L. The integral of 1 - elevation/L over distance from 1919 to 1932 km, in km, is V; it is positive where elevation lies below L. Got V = 1.0 km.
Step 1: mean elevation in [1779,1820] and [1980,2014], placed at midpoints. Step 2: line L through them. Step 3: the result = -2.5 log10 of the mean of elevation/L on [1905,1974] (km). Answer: 0.119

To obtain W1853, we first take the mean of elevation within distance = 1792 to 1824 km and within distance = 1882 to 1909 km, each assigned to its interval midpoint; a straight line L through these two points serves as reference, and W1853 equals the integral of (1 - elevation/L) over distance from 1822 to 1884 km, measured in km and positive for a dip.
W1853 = 2.1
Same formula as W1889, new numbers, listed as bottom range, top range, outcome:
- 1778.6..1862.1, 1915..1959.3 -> 0.87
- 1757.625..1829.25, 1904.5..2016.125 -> 0.93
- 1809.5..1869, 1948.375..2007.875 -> 0.94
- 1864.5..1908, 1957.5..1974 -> 0.89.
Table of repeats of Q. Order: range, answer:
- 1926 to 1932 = 1.84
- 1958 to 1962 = 1.88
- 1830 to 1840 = 2.21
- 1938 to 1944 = 1.99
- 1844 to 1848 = 2.08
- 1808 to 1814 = 2.23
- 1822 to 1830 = 2.28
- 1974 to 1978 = 2.05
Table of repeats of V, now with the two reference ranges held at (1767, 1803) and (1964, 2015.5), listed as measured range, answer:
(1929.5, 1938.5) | 1.5 km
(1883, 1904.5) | -0.7 km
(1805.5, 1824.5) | -1.0 km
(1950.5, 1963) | 1.6 km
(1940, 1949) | 0.8 km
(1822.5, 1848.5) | -0.4 km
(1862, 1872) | 0.3 km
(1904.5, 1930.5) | 1.1 km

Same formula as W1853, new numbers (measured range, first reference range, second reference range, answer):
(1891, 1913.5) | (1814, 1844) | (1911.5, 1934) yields -1.94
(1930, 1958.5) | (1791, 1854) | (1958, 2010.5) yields 3.28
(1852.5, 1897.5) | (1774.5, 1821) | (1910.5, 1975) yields -2.10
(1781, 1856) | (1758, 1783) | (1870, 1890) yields -2.13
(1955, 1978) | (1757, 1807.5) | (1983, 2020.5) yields 2.36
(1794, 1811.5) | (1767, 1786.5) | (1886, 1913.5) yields -0.44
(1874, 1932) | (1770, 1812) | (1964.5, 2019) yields 1.02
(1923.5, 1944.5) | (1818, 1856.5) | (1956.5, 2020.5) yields 2.42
